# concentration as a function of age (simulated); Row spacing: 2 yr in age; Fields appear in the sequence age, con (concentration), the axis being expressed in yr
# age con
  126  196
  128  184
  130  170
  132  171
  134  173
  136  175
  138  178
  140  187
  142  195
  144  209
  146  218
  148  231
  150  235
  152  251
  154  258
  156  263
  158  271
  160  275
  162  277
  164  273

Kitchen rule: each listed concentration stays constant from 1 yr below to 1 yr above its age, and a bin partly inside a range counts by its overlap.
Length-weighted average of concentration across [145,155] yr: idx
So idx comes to 239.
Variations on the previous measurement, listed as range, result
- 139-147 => 202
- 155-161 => 270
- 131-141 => 177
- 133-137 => 174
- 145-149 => 224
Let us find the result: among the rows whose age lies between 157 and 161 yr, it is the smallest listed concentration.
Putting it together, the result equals 271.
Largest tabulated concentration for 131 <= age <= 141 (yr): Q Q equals 187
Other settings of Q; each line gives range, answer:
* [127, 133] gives 184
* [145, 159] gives 271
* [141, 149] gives 231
